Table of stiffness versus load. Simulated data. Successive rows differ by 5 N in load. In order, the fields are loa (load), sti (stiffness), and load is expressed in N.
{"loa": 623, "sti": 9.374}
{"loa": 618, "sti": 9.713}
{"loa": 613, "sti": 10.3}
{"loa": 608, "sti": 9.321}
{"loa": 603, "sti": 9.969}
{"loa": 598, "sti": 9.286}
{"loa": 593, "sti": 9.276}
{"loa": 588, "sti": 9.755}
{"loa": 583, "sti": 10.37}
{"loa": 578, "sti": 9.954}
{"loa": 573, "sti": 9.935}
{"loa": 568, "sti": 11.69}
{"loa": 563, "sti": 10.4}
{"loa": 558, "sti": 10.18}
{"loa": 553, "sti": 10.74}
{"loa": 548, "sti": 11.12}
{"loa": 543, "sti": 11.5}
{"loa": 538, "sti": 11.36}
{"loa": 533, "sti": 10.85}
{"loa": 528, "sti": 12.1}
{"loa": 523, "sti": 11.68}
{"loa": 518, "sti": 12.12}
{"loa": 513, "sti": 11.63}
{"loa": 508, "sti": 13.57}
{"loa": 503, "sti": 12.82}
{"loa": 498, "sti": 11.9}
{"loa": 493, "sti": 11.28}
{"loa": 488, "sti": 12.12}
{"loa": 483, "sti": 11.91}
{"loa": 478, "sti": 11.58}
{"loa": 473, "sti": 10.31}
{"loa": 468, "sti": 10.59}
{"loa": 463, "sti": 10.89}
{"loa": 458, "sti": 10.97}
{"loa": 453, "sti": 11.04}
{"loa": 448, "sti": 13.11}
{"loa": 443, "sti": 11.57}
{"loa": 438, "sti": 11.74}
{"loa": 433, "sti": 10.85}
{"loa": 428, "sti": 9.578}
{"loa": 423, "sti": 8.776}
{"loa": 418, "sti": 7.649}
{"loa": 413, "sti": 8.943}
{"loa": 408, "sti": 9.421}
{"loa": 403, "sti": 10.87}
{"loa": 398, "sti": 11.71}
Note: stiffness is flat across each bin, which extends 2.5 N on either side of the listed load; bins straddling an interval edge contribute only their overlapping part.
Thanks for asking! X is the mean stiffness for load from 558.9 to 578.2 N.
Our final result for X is 10.5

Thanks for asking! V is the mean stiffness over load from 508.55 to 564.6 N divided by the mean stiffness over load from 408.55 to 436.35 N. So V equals 1.2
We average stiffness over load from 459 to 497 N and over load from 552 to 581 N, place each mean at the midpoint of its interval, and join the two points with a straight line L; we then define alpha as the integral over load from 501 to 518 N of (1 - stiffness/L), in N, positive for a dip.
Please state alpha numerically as -2.5 N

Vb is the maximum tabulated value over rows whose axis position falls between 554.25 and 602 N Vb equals 11.69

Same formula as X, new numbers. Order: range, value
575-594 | 9.89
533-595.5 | 10.5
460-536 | 11.7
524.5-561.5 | 11.1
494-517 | 12.4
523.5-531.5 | 11.8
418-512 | 11.3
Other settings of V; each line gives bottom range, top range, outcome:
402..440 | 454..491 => 1.16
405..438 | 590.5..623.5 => 1.02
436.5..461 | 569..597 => 0.85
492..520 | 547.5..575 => 0.87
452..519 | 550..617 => 0.87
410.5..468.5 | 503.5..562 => 1.10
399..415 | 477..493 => 1.19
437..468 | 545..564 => 0.93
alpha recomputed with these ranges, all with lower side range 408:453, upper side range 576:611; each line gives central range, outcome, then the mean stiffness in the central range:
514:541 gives -4.6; 11.6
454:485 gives -2.7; 11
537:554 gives -2.3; 11.2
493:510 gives -4.2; 12.5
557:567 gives -0.7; 10.5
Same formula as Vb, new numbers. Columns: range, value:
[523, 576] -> 12.1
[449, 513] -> 13.57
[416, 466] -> 13.11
